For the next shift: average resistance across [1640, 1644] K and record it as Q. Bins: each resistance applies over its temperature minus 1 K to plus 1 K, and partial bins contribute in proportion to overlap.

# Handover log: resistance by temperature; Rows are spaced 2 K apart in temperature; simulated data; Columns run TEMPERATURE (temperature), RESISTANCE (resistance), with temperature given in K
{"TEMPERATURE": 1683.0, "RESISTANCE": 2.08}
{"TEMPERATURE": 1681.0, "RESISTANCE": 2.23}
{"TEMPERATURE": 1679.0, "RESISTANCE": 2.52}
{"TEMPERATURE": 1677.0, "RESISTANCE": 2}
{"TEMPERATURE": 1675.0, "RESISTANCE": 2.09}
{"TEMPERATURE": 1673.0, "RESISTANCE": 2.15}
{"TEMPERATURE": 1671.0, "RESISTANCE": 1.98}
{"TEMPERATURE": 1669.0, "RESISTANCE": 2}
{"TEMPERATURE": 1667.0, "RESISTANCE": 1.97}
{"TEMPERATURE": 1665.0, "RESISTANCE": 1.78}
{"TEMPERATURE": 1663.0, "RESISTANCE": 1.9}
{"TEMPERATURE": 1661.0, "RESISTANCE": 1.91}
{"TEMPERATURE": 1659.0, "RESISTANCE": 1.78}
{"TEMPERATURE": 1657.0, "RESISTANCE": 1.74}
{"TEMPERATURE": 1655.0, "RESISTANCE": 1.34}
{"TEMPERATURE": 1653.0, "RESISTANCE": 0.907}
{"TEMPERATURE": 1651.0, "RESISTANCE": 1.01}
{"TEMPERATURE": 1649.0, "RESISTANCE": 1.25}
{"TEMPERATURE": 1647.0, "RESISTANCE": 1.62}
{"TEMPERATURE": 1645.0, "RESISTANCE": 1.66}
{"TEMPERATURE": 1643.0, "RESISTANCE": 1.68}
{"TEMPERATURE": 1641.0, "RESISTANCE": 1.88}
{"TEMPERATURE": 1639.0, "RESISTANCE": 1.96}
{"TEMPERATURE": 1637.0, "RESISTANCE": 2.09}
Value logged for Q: 1.78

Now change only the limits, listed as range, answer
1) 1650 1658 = 1.25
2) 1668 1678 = 2.04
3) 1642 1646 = 1.67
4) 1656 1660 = 1.76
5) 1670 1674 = 2.06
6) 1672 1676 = 2.12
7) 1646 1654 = 1.2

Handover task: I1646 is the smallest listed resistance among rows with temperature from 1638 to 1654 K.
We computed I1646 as 0.907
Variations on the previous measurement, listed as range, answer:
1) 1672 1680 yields 2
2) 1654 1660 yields 1.34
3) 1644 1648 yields 1.62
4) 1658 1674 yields 1.78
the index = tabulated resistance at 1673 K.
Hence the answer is 2.15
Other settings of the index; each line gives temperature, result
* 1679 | 2.52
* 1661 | 1.91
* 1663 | 1.9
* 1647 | 1.62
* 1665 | 1.78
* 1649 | 1.25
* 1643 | 1.68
